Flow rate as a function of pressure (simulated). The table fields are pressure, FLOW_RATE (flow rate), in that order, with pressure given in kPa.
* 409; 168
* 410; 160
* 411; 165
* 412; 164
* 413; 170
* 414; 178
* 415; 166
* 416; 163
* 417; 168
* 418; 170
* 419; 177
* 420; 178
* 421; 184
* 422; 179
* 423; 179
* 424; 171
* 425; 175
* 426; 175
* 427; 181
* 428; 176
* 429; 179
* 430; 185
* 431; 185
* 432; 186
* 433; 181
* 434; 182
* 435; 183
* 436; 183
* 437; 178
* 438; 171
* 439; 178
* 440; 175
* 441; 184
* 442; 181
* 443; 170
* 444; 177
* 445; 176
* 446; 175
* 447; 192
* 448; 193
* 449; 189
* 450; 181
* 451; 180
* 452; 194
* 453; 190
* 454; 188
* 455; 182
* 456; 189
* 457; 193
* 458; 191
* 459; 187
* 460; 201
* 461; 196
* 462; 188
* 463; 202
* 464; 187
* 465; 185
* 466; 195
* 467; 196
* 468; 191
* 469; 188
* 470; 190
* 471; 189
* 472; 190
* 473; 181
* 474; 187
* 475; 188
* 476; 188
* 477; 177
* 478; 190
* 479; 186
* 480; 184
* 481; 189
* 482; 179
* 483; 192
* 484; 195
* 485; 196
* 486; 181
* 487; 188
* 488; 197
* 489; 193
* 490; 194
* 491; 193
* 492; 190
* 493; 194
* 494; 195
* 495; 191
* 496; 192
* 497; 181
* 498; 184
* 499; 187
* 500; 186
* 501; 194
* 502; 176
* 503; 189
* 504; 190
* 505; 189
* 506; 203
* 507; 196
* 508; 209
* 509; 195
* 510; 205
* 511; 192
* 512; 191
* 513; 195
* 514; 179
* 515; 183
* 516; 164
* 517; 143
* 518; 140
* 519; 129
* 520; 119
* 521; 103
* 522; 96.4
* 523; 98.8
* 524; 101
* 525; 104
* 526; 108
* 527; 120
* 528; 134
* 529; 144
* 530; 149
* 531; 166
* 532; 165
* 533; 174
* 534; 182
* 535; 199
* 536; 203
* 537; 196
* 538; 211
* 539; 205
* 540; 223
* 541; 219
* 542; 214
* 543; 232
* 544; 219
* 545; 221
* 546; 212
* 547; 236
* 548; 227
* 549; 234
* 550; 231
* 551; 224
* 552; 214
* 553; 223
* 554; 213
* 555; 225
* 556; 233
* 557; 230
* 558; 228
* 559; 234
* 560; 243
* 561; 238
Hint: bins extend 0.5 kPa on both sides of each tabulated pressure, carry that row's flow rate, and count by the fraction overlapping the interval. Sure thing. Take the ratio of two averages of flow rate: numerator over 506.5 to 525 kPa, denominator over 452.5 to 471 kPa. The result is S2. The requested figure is 0.82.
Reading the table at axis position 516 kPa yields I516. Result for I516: 164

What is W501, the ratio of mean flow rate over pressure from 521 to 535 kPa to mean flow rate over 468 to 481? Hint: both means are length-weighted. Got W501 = 0.72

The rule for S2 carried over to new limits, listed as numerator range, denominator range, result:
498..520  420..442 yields 1.01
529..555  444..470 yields 1.09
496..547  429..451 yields 0.97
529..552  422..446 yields 1.15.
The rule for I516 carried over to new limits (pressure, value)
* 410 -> 160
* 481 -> 189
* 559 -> 234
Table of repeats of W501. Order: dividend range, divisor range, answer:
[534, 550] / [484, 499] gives 1.13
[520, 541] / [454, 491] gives 0.82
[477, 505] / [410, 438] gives 1.07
